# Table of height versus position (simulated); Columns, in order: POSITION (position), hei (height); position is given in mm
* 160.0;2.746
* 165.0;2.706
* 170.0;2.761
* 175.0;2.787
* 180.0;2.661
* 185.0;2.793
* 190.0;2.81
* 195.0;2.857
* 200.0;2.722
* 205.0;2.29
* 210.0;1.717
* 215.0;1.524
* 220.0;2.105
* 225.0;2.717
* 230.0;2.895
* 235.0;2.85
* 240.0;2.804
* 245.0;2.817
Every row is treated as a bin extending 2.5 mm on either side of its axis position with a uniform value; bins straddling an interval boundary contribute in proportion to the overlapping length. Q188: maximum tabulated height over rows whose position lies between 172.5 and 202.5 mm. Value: 2.857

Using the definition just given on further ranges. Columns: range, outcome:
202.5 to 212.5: 2.29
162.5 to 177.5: 2.787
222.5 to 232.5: 2.895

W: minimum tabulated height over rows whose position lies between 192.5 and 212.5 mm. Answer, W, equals 1.717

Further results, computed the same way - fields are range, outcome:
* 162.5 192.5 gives 2.661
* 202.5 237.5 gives 1.524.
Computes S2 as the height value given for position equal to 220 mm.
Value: 2.105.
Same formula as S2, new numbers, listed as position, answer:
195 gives 2.857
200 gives 2.722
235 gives 2.85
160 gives 2.746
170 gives 2.761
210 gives 1.717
